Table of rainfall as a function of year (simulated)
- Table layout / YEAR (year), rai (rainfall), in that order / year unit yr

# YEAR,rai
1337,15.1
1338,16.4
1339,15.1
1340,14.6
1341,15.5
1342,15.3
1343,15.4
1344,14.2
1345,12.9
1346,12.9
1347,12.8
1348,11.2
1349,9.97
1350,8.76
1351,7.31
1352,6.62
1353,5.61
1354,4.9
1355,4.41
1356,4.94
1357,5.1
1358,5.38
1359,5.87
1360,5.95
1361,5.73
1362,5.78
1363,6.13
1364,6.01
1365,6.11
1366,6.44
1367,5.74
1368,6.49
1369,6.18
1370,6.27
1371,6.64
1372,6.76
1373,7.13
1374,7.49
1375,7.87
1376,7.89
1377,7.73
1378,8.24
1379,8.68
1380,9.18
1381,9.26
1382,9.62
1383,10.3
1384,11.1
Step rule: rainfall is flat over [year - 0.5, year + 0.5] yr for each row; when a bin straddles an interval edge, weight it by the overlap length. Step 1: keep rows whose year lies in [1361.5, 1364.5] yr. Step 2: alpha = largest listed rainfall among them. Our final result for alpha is 6.13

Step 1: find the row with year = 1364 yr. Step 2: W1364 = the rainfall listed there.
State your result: 6.01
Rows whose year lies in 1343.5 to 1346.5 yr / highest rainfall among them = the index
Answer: 14.2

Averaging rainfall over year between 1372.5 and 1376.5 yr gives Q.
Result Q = 7.6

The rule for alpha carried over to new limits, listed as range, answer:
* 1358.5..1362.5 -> 5.95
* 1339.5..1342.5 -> 15.5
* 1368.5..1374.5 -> 7.49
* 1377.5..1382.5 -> 9.62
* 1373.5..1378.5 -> 8.24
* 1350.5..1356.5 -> 7.31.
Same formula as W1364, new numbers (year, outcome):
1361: 5.73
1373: 7.13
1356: 4.94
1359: 5.87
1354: 4.9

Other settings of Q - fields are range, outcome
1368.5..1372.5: 6.46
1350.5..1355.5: 5.77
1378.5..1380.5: 8.93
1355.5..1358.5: 5.14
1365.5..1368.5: 6.22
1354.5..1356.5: 4.68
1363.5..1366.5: 6.19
